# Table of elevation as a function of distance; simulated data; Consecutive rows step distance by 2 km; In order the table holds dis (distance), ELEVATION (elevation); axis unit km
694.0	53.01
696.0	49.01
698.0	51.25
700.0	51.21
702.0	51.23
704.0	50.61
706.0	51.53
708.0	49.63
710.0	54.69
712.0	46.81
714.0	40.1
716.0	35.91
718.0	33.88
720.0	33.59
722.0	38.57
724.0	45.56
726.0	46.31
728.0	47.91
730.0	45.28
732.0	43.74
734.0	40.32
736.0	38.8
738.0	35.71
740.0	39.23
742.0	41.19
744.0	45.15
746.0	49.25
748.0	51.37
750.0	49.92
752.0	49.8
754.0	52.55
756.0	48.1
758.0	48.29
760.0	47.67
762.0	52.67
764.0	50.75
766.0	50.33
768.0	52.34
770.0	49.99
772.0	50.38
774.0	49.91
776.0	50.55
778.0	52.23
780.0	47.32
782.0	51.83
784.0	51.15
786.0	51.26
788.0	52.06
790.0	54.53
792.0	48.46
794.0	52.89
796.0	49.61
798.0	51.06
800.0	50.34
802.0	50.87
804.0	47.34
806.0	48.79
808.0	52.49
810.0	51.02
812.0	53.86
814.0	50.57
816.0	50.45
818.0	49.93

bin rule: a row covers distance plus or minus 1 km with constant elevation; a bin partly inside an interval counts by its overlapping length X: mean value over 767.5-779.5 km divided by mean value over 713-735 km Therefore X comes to 1.2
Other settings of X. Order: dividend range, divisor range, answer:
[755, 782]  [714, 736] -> 1.22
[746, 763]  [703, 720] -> 1.12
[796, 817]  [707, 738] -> 1.19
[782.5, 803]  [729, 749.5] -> 1.19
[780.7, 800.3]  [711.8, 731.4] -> 1.24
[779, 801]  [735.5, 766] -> 1.09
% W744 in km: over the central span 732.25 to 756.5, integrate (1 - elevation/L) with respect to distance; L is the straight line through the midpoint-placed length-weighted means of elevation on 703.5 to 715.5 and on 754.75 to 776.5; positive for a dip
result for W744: 2.2 km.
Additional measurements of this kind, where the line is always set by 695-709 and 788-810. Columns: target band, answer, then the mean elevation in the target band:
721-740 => 3.1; 42.3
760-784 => 0.0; 50.6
